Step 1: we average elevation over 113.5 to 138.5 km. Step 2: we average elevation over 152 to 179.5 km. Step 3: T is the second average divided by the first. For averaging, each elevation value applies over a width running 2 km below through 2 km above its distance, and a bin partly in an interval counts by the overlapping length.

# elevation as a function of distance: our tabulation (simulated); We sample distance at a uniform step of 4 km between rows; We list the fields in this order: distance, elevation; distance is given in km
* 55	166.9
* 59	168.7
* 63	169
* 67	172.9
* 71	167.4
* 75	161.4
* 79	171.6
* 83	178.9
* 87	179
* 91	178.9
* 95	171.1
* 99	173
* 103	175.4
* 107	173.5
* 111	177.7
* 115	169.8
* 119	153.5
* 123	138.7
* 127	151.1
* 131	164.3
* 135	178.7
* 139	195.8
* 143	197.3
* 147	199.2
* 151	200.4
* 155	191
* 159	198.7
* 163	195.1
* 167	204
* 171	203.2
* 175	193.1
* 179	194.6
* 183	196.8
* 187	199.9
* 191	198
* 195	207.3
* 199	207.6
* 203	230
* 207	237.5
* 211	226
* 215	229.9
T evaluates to 1.22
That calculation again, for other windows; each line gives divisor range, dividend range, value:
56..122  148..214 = 1.20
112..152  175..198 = 1.14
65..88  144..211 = 1.19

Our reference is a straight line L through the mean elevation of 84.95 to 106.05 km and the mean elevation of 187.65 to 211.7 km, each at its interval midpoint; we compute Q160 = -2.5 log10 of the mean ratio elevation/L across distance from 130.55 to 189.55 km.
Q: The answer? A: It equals 0.03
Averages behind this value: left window 175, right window 216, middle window 195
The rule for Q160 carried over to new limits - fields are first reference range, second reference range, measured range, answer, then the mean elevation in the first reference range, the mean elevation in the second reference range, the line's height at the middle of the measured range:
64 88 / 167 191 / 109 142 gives 0.11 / 171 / 198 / 184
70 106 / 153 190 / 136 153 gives -0.04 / 173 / 197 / 190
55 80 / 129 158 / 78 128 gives 0.06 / 168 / 190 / 178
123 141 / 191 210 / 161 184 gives 0.00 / 169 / 219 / 198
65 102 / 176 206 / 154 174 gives -0.01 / 173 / 206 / 197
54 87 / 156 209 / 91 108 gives 0.03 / 170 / 205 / 179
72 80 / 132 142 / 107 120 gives 0.06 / 166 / 186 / 178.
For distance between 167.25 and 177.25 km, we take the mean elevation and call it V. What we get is 199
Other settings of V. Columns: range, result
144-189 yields 198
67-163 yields 176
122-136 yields 158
